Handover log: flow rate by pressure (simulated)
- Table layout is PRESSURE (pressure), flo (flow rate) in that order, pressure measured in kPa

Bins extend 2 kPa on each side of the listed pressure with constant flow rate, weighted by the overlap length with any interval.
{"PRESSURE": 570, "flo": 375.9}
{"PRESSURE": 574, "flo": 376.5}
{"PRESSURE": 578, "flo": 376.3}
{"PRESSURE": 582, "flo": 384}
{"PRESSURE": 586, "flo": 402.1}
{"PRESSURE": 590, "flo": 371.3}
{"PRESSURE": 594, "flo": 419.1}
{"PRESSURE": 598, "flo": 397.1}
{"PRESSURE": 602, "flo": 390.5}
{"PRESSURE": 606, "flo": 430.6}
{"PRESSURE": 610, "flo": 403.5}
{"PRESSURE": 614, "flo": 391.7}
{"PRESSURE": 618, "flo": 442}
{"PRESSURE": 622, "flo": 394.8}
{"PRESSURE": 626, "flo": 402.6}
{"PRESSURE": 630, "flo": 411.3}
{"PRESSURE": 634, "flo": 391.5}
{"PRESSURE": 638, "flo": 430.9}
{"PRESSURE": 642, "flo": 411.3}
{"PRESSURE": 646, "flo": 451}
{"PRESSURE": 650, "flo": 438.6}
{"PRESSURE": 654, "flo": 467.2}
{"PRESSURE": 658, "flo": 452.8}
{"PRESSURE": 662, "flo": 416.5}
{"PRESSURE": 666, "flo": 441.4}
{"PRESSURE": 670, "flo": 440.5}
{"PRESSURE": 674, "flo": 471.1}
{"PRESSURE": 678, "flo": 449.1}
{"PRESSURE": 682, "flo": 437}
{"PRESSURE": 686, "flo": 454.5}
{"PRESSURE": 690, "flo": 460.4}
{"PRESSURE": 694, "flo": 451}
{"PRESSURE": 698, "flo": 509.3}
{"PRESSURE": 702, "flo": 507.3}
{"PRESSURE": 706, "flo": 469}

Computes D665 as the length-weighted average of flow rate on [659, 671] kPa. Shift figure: 434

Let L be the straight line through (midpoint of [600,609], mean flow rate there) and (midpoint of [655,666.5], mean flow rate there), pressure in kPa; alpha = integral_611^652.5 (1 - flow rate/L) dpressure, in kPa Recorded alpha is 0.7 kPa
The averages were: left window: 410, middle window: 417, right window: 439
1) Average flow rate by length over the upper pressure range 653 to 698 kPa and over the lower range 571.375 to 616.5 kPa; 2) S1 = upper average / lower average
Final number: 1.14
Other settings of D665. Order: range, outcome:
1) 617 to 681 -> 432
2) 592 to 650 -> 413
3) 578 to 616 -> 398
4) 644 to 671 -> 444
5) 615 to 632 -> 411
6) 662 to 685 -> 445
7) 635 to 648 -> 428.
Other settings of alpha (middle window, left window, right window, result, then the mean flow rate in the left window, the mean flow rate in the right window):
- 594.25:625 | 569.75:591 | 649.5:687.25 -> -0.32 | 382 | 447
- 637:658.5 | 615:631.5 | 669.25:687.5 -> -0.63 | 411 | 451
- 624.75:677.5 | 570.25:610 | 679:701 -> 0.37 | 394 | 464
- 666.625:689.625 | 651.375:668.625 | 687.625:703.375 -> 0.59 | 444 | 480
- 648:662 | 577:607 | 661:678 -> -0.39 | 396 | 445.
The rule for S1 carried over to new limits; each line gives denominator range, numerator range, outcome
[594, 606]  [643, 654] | 1.10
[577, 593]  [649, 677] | 1.16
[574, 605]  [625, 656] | 1.09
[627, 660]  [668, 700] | 1.07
